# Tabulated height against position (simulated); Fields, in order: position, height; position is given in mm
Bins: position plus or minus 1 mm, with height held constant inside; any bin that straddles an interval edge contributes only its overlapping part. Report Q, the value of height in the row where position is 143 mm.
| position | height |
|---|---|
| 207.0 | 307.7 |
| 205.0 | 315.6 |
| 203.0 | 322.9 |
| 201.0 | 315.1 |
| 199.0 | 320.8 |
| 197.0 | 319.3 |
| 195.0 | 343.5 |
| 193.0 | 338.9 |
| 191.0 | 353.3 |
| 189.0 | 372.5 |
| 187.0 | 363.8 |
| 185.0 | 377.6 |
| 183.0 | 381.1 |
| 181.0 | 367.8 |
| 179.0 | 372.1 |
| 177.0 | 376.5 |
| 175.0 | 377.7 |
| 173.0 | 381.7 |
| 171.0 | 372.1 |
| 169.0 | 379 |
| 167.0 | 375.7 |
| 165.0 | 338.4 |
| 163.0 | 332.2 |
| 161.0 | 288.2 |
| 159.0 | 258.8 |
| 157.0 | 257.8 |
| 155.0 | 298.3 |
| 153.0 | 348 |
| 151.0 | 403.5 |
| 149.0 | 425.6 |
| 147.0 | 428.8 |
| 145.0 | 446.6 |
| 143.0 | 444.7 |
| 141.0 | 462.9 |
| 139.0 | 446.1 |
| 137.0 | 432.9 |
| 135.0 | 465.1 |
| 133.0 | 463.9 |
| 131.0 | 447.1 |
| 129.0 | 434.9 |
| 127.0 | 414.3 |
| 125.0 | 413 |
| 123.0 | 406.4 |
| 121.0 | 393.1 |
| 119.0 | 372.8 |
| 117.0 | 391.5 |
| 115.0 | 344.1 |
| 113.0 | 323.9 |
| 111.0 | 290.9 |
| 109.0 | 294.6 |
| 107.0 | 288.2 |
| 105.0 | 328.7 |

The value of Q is 444.7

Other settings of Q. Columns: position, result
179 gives 372.1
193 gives 338.9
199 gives 320.8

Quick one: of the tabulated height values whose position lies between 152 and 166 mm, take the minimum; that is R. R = 257.8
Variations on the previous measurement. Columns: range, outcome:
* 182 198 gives 319.3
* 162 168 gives 332.2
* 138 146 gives 444.7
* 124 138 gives 413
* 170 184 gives 367.8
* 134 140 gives 432.9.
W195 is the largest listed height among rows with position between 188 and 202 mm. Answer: 372.5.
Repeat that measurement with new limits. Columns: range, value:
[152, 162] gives 348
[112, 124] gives 406.4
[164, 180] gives 381.7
